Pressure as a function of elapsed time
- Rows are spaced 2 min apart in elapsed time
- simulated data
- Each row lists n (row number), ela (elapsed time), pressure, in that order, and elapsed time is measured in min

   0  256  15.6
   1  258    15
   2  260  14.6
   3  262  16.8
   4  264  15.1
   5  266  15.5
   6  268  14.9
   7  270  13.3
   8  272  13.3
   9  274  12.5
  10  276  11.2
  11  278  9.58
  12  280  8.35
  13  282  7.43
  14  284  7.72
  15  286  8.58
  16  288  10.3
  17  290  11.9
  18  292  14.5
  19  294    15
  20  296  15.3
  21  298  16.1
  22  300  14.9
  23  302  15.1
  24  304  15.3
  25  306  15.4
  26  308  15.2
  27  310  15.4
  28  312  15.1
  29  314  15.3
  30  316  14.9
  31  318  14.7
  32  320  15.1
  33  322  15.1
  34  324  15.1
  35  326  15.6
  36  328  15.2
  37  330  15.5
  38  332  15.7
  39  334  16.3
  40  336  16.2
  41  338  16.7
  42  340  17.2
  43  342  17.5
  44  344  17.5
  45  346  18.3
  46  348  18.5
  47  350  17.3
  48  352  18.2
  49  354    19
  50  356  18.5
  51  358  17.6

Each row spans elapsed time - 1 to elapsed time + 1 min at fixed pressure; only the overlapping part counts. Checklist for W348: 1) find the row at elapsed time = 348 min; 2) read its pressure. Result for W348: 18.5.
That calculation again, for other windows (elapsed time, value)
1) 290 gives 11.9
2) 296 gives 15.3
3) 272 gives 13.3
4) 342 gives 17.5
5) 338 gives 16.7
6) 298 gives 16.1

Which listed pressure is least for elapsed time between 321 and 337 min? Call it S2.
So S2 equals 15.1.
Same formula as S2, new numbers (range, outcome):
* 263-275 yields 12.5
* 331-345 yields 15.7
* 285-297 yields 8.58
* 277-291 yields 7.43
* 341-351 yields 17.3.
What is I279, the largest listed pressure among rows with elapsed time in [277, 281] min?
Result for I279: 9.58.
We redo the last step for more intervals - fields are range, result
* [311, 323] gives 15.3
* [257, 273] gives 16.8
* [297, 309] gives 16.1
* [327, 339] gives 16.7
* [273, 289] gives 12.5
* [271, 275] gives 13.3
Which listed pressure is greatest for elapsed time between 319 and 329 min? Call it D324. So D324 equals 15.6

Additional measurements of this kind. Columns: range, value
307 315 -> 15.4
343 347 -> 18.3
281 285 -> 7.72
